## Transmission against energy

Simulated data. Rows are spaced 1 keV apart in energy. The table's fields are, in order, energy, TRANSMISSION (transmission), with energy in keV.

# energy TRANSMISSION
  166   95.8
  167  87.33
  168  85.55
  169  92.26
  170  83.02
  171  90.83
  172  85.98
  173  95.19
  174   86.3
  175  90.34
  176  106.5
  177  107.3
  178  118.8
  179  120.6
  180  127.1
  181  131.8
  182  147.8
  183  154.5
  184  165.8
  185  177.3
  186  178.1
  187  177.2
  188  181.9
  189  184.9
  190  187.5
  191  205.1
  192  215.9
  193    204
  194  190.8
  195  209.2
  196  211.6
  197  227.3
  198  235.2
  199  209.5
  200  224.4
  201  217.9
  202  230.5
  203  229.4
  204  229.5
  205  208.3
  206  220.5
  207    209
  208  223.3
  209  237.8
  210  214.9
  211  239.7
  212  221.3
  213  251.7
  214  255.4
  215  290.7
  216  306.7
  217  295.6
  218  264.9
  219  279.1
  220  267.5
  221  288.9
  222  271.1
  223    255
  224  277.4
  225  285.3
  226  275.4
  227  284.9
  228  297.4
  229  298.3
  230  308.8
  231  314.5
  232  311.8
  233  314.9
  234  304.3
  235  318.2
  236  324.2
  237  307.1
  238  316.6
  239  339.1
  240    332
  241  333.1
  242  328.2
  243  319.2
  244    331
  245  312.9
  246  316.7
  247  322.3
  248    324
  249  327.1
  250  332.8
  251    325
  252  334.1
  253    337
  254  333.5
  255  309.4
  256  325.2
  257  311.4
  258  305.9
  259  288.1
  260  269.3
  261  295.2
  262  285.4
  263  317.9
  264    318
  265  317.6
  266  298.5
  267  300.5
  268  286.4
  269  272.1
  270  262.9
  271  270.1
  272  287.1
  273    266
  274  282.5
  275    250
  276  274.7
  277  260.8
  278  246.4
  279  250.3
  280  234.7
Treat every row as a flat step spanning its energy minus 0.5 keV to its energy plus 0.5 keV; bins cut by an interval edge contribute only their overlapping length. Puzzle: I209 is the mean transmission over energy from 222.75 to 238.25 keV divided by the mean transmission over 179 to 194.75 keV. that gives 1.72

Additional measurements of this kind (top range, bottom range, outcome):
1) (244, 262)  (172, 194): 2.10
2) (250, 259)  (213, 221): 1.15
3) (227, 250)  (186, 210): 1.51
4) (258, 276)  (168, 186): 2.44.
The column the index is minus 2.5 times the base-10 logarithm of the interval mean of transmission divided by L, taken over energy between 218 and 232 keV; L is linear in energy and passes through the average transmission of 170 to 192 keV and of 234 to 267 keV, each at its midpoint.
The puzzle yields -0.13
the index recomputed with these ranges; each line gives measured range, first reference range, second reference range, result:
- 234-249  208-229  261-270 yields -0.146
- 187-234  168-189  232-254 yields -0.112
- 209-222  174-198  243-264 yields -0.142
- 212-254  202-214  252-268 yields -0.144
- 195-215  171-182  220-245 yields -0.101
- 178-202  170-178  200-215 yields -0.165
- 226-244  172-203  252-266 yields -0.195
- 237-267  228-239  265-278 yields -0.078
